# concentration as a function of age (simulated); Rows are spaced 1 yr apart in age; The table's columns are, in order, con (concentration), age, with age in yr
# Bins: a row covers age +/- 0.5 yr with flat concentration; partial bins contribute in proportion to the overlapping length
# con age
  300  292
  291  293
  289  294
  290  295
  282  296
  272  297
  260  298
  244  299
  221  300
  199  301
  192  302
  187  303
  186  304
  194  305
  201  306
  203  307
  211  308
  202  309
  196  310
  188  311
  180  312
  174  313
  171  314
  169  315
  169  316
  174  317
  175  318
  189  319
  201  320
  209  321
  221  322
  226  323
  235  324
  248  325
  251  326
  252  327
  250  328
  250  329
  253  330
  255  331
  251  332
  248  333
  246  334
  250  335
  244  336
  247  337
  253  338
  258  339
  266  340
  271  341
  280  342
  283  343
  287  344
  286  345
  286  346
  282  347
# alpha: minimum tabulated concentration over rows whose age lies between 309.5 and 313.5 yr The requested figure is 174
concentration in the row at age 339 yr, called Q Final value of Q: 258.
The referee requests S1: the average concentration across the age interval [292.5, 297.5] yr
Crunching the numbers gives 285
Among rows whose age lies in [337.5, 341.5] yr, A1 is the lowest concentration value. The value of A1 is 253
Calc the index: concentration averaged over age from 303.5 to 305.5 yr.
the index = 190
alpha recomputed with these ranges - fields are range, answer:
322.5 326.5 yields 226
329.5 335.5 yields 246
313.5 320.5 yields 169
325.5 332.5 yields 250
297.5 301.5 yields 199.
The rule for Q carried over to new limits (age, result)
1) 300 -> 221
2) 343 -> 283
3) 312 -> 180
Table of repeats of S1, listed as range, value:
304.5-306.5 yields 198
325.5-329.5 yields 251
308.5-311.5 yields 195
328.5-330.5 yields 252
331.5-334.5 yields 248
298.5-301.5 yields 221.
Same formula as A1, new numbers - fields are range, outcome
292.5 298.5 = 260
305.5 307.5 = 201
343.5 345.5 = 286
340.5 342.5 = 271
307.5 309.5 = 202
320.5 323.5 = 209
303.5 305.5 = 186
